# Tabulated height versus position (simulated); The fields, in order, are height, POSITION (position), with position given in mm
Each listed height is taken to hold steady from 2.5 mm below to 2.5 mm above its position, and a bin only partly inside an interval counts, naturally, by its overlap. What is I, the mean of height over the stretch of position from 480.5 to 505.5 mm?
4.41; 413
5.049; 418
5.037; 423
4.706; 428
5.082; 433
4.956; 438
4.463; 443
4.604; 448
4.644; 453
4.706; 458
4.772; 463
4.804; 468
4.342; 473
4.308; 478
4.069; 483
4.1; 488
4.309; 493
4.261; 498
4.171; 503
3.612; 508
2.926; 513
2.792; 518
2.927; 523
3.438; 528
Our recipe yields 4.18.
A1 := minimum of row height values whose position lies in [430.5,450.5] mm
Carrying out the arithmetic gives 4.463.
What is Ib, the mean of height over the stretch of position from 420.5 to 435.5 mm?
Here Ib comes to 4.94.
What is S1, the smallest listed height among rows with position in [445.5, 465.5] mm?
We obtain 4.604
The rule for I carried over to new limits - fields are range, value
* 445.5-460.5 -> 4.65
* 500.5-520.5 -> 3.38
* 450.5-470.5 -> 4.73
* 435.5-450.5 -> 4.67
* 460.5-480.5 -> 4.56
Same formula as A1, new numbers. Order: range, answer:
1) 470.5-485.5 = 4.069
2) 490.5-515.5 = 2.926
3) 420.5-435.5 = 4.706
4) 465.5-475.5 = 4.342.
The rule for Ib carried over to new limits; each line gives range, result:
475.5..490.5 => 4.16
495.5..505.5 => 4.22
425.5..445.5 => 4.8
